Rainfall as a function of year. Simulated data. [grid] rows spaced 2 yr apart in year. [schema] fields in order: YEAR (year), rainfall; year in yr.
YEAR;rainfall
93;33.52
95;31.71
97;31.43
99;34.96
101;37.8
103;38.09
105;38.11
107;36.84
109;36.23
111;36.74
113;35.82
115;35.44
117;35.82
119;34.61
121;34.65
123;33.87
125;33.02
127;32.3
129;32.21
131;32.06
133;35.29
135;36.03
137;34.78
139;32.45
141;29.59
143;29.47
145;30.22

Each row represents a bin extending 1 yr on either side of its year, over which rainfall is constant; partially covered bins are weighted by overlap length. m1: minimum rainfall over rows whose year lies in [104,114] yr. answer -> 35.82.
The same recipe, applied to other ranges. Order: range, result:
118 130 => 32.21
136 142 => 29.59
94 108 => 31.43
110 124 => 33.87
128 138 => 32.06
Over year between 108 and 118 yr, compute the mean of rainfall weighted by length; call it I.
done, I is 36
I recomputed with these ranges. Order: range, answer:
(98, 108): 37.2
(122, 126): 33.4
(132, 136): 35.7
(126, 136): 33.6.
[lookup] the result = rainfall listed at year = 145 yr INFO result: 30.22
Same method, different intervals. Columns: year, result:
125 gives 33.02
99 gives 34.96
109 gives 36.23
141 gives 29.59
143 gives 29.47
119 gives 34.61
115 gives 35.44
